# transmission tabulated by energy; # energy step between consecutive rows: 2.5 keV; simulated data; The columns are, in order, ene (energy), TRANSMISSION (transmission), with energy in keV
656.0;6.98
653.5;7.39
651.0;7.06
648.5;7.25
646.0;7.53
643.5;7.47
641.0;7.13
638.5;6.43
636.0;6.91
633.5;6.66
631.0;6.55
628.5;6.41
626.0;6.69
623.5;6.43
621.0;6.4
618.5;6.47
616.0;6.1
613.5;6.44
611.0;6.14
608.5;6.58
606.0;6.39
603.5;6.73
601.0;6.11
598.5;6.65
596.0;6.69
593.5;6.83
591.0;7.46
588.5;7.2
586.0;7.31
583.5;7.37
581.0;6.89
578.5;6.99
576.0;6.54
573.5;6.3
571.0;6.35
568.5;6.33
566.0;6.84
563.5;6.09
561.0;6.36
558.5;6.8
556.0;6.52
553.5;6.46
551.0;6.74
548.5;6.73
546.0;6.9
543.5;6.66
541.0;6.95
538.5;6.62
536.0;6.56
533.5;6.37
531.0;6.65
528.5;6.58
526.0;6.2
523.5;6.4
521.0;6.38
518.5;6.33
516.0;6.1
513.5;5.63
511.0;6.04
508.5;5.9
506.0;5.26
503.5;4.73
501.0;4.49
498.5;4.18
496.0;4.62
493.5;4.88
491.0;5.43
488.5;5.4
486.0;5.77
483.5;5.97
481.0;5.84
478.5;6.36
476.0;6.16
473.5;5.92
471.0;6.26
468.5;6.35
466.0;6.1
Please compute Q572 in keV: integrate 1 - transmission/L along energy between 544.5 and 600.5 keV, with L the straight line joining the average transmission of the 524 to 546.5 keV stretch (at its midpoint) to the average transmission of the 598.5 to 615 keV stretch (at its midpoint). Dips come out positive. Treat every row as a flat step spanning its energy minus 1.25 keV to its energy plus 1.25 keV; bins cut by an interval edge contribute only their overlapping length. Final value -2.0 keV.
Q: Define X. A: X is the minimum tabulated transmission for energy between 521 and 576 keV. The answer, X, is 6.09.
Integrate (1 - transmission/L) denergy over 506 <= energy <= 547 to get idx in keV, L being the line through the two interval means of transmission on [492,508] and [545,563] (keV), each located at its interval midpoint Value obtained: -5.0 keV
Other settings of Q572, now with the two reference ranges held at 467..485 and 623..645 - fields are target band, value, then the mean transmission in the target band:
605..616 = 0.5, 6.35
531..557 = -1.0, 6.65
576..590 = -1.2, 7.1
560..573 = 0.2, 6.39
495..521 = 3.6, 5.39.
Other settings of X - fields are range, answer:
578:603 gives 6.11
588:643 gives 6.1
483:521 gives 4.18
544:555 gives 6.46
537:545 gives 6.62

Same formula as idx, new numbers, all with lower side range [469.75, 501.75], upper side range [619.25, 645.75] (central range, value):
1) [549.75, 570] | -1.3 keV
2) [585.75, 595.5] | -1.2 keV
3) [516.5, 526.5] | -0.9 keV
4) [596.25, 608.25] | 0.0 keV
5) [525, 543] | -2.0 keV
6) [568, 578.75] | -0.4 keV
